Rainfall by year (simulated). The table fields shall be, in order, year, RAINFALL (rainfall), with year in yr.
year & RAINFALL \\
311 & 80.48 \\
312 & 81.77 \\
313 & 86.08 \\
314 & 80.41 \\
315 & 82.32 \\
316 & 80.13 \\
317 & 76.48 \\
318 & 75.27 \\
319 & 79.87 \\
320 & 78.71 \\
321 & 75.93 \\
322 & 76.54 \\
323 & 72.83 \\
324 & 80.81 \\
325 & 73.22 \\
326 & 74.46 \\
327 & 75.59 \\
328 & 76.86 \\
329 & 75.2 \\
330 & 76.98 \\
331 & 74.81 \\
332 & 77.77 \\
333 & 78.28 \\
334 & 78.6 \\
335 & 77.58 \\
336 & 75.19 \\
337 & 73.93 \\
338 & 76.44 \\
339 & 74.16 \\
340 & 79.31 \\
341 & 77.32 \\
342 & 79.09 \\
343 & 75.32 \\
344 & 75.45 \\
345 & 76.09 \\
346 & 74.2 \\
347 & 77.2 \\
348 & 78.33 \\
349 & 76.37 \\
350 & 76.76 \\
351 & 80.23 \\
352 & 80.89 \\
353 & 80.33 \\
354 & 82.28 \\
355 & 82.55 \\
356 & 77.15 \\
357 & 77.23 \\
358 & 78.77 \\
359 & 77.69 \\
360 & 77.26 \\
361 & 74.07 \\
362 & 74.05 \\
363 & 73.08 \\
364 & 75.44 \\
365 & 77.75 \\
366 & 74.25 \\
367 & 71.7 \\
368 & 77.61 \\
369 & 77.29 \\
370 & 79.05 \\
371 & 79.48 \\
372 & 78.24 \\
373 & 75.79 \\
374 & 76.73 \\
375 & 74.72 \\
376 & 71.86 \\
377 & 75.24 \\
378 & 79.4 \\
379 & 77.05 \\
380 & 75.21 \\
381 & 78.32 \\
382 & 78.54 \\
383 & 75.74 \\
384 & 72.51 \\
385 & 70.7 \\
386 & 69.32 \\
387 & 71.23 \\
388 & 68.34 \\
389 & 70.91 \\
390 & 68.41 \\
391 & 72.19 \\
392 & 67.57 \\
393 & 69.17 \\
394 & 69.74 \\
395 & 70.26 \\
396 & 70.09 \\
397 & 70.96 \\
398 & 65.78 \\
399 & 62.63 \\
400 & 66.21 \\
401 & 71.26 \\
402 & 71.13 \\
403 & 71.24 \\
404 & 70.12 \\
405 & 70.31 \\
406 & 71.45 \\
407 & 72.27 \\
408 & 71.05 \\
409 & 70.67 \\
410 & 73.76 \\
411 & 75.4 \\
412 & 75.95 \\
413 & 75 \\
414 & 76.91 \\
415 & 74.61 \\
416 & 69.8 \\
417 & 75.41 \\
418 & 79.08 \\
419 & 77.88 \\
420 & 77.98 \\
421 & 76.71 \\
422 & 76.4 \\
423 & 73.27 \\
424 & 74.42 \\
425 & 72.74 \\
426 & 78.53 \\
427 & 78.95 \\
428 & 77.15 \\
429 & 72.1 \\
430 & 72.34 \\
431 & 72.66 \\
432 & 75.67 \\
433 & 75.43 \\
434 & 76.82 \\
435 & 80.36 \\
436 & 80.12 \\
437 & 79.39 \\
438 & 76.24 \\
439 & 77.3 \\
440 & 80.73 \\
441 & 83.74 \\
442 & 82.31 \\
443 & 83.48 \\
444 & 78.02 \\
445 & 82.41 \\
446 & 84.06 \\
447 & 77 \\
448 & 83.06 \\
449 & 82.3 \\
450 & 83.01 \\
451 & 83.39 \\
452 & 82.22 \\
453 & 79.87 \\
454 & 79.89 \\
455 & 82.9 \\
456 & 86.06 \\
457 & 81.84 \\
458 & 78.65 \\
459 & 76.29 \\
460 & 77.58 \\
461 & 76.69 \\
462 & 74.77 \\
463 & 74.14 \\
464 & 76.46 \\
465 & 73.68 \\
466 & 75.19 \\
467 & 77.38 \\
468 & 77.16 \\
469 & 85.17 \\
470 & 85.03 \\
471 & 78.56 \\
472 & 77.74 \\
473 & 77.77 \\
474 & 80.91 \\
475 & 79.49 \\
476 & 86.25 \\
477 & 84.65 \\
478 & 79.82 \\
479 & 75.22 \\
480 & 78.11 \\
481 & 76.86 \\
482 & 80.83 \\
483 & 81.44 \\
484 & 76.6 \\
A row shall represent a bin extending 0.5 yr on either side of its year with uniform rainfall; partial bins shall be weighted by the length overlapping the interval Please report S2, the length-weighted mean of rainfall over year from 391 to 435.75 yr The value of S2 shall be 73.1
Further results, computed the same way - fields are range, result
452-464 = 79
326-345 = 76.5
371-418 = 72.5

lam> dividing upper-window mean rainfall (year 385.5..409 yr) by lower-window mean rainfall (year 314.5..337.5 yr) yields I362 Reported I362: 0.91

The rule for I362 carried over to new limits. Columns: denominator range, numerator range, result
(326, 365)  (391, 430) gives 0.94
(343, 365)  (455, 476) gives 1.02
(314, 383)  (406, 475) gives 1.01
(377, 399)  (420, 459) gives 1.10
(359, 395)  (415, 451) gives 1.05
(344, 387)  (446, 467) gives 1.04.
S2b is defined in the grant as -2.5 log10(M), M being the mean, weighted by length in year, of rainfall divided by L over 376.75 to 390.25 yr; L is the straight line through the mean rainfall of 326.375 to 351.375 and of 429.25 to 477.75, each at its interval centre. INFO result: 0.06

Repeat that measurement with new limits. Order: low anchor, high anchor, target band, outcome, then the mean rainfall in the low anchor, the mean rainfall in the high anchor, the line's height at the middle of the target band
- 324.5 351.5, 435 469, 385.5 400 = 0.13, 76.5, 79.7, 78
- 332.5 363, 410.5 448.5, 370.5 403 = 0.07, 77.3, 77.4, 77.3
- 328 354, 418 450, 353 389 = 0.02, 77.1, 78.1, 77.5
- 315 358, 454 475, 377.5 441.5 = 0.06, 77.3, 78.7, 78.1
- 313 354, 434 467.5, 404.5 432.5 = 0.06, 77.3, 79.7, 79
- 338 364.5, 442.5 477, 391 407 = 0.13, 77.3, 80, 78.5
